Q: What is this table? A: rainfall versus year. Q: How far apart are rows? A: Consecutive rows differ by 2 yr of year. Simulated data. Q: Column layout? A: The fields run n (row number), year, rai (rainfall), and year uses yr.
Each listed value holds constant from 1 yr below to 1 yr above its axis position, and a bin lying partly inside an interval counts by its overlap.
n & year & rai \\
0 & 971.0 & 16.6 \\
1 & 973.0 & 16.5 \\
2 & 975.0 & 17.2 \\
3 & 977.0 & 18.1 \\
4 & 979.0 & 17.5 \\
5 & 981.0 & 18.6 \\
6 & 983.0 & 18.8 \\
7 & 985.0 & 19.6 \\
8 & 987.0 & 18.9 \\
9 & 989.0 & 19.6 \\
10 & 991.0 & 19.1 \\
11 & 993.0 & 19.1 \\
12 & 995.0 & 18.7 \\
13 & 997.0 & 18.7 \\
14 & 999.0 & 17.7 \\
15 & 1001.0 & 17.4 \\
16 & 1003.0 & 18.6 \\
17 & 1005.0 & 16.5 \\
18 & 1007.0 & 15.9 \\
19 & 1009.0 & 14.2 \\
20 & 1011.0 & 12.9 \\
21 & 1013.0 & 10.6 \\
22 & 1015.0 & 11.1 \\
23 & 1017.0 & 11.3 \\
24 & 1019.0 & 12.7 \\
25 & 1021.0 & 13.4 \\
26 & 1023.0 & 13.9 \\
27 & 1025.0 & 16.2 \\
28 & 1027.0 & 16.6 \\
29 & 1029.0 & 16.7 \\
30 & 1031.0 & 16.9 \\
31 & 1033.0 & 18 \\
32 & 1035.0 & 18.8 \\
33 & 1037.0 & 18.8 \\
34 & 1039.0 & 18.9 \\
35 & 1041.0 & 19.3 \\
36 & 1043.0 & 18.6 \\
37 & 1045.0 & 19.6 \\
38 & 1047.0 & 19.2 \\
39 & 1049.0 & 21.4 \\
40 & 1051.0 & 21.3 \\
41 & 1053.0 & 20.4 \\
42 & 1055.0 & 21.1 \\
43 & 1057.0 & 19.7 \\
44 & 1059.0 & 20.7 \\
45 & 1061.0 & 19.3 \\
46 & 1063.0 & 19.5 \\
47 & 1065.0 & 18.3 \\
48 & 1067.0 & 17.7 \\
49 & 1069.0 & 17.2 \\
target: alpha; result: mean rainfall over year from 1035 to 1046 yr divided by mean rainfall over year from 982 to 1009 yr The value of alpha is 1.04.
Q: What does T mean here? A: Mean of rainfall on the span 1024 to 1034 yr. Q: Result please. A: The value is 16.9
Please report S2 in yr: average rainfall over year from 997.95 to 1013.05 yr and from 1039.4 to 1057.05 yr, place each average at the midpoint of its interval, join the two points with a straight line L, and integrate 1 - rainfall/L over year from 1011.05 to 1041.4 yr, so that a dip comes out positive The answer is 4.4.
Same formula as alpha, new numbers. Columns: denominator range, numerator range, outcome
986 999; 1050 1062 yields 1.08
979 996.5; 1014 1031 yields 0.75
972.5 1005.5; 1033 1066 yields 1.07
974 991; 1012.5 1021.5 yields 0.64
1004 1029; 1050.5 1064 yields 1.46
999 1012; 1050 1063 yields 1.27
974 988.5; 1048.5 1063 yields 1.11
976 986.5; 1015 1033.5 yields 0.80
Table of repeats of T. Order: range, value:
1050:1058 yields 20.6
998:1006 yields 17.5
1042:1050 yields 19.7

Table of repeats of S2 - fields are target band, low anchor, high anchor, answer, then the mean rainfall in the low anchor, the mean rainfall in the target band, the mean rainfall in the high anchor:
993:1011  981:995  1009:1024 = -1.4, 19.1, 17.1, 12.4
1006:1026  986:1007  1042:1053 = 6.1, 18.3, 13.2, 20.1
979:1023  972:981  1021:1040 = 2.4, 17.5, 16.3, 17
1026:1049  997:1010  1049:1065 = 0.7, 16.9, 18.4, 20.2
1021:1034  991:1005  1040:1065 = 2.1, 18.3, 16.2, 19.9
